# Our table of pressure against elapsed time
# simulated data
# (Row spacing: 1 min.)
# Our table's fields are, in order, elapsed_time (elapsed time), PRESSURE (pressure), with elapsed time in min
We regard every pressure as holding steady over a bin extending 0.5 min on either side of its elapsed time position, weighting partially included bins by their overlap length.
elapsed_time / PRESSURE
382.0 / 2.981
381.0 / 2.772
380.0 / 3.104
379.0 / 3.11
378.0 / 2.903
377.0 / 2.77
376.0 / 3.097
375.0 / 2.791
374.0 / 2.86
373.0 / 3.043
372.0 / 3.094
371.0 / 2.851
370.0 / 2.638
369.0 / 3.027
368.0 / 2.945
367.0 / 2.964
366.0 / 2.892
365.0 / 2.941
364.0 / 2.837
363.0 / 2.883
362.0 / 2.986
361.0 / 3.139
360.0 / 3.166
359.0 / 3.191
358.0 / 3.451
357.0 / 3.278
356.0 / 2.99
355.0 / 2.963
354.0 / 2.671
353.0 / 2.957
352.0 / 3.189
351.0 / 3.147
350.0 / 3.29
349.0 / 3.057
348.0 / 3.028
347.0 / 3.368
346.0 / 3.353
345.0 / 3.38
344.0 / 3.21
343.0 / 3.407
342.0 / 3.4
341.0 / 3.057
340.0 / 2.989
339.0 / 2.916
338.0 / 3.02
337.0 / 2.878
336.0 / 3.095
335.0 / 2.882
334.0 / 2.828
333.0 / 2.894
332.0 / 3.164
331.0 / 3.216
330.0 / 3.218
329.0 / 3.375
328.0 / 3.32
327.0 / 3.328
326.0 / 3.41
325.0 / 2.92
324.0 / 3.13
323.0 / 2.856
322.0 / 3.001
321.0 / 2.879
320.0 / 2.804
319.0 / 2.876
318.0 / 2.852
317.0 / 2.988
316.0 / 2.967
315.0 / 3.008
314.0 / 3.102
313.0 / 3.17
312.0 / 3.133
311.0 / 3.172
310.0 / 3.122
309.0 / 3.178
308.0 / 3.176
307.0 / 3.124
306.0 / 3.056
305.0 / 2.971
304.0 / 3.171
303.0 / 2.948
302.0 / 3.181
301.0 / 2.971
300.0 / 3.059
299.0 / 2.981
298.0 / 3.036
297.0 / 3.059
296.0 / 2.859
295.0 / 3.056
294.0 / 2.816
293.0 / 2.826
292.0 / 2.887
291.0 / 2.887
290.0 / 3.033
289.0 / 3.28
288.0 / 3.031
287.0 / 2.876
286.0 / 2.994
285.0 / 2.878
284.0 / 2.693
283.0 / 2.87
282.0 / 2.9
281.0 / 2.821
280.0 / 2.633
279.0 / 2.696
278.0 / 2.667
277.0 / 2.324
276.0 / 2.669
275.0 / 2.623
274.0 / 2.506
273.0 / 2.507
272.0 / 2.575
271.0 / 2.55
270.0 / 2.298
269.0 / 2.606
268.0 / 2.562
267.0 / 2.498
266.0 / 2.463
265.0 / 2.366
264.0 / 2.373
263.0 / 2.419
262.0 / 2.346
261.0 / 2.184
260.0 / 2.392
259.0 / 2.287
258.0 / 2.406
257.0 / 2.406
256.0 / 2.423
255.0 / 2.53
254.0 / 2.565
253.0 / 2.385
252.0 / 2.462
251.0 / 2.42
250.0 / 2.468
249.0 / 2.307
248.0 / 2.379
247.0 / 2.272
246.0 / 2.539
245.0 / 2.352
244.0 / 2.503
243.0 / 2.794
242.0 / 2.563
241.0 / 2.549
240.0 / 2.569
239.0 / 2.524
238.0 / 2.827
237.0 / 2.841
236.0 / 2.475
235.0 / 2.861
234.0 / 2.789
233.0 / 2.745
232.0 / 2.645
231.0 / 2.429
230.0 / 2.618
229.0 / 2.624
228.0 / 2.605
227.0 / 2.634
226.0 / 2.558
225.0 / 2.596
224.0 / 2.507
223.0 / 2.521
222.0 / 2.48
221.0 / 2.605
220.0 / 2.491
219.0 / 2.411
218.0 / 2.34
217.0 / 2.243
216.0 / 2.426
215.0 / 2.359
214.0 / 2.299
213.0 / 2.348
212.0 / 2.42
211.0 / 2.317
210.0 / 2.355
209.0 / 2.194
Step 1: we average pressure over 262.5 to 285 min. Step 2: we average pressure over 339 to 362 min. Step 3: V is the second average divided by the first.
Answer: 1.2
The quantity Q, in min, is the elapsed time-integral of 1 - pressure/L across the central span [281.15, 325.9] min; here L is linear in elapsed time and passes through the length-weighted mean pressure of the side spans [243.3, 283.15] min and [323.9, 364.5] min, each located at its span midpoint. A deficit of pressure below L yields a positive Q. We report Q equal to -3.2 min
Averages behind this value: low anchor 2.49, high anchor 3.12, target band 3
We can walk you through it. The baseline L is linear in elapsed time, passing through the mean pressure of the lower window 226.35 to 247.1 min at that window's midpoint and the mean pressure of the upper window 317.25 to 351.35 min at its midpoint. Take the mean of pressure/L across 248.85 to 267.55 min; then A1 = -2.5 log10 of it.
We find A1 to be 0.13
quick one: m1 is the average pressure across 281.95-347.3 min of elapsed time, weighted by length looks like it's 3.05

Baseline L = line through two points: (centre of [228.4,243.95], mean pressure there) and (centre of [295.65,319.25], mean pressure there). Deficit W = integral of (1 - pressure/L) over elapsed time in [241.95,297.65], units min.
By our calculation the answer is 4.6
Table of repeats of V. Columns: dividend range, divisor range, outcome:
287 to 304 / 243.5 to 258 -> 1.23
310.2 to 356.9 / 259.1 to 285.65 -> 1.21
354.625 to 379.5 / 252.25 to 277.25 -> 1.22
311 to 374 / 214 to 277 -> 1.22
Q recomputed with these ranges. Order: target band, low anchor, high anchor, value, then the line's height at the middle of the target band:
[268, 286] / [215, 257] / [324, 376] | 0.6 min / 2.73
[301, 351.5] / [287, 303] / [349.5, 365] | -1.1 min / 3.03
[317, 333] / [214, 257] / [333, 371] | -0.8 min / 2.94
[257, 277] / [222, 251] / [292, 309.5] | 2.4 min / 2.79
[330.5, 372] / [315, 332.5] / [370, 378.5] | -1.1 min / 2.98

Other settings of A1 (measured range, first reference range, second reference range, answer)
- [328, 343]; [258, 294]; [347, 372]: -0.06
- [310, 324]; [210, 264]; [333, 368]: -0.03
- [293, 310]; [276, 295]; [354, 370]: -0.06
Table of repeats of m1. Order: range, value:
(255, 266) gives 2.37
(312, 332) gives 3.08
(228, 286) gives 2.55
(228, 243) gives 2.65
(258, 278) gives 2.45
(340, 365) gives 3.13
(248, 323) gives 2.76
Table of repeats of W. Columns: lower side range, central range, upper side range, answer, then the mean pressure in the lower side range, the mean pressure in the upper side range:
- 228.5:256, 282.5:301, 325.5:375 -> -1.03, 2.55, 3.08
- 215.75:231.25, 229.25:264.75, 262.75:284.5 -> 0.49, 2.51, 2.58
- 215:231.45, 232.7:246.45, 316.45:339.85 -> -0.28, 2.5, 3.04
